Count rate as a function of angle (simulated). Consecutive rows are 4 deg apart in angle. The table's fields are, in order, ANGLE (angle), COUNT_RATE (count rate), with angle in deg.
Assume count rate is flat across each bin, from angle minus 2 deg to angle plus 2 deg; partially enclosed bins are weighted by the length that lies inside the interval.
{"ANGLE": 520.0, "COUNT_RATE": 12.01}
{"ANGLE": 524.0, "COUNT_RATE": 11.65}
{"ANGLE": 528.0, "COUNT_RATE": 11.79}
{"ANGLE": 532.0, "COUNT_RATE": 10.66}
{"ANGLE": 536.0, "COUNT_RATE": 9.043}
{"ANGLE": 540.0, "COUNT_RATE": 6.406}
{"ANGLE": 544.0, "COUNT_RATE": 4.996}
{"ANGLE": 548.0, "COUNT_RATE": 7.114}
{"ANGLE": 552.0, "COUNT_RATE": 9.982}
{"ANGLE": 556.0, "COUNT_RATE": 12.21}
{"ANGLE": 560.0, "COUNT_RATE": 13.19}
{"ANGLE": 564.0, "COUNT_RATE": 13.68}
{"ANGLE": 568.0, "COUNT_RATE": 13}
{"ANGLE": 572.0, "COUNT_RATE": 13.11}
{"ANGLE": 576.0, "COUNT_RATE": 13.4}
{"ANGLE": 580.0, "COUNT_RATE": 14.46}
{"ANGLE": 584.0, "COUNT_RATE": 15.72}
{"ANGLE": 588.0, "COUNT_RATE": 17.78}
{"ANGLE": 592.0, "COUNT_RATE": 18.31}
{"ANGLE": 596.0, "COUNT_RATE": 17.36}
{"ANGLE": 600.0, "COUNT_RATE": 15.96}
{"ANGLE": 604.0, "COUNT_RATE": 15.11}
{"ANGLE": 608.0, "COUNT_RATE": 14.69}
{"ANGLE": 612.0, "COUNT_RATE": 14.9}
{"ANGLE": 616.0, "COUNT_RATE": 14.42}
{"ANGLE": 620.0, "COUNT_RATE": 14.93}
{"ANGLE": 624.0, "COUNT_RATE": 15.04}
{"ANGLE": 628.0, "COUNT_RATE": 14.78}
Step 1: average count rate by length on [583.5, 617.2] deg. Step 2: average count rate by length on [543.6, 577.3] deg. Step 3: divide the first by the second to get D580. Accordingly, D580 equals 1.41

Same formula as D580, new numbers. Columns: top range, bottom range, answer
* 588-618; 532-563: 1.72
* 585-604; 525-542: 1.77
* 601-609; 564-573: 1.14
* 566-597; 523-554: 1.73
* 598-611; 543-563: 1.53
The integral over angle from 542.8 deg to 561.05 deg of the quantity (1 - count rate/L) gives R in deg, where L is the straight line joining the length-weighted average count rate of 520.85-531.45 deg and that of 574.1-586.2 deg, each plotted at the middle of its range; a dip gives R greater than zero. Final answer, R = 5.0 deg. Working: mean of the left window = 11.6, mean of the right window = 14.6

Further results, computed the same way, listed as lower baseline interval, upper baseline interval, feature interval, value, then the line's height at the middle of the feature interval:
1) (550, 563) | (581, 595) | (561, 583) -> 1.2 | 14.5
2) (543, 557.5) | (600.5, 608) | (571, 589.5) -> -3.9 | 12.3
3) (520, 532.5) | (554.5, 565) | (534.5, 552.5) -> 7.4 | 12.3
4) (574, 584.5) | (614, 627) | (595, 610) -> -1.1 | 14.6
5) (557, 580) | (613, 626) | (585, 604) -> -4.0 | 14.1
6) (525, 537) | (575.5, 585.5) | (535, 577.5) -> 7.7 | 12.7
